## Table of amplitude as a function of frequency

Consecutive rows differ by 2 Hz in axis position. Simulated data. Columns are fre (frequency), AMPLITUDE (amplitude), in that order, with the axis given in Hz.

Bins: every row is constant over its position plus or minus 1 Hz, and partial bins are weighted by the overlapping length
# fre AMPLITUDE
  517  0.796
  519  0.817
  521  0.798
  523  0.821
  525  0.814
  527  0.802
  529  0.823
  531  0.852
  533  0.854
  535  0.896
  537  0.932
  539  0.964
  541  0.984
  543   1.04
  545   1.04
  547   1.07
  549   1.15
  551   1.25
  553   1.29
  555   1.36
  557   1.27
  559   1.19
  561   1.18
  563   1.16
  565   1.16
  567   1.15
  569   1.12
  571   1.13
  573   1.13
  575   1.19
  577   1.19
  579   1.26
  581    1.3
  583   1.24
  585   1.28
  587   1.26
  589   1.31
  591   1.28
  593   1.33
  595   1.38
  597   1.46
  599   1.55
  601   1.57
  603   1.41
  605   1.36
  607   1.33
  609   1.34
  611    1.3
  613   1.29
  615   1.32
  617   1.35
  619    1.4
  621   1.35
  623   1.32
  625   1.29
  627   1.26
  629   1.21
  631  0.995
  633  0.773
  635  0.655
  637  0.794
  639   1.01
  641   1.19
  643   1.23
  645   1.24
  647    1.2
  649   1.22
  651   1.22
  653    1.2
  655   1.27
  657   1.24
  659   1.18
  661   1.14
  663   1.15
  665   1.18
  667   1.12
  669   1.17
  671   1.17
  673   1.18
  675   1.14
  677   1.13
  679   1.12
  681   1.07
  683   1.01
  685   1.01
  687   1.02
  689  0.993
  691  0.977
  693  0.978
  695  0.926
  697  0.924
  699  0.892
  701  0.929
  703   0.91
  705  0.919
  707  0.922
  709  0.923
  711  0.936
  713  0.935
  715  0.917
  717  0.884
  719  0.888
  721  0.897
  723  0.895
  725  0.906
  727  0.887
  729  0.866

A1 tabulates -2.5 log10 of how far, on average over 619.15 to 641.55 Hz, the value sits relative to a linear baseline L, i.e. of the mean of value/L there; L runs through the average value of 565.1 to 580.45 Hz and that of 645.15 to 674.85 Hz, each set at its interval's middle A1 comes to 0.09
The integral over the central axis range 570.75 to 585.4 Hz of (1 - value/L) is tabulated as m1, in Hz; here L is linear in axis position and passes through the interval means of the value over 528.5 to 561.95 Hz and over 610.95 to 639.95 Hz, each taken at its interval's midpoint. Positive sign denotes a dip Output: -1.5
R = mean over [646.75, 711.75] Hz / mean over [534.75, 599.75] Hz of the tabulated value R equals 0.9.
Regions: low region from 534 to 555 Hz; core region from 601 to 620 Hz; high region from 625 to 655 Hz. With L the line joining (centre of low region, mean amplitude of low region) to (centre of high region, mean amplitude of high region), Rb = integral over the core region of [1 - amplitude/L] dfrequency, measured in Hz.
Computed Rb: -4.61 Hz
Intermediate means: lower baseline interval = 1.08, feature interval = 1.36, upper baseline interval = 1.1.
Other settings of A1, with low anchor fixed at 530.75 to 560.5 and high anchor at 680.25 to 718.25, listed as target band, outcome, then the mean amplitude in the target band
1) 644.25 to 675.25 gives -0.205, 1.19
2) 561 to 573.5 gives -0.079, 1.15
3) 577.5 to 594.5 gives -0.219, 1.28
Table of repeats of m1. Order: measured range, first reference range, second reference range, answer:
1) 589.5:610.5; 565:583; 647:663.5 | -3.6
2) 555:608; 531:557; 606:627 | -3.3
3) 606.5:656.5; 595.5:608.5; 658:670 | 4.4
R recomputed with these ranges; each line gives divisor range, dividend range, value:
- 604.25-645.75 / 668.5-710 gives 0.85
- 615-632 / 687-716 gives 0.74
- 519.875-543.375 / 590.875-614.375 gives 1.58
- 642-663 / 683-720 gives 0.78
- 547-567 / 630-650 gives 0.85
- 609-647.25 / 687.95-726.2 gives 0.79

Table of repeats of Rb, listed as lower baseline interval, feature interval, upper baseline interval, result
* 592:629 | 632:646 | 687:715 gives 2.7 Hz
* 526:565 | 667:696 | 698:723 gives -3.9 Hz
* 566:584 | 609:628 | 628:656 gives -3.4 Hz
